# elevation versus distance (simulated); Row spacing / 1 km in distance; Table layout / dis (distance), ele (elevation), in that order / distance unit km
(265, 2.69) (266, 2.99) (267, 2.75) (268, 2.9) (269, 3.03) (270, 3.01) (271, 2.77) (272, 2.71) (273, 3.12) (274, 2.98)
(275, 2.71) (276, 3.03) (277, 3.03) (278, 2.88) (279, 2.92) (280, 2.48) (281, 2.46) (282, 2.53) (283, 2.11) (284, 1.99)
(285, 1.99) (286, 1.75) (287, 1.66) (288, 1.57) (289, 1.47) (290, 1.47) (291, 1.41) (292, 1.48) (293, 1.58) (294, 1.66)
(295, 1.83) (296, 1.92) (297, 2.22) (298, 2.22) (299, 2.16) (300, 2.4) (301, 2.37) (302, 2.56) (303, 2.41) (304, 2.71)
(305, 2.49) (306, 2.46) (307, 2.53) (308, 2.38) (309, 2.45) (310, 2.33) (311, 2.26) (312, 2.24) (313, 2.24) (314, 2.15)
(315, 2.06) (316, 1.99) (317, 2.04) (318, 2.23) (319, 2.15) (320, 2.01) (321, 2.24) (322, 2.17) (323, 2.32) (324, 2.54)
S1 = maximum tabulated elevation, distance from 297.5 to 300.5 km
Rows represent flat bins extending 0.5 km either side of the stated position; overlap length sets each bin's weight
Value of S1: 2.4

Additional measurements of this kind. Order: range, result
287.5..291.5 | 1.57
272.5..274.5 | 3.12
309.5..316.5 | 2.33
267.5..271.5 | 3.03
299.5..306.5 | 2.71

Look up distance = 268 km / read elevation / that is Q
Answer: 2.9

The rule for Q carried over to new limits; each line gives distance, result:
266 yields 2.99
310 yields 2.33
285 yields 1.99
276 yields 3.03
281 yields 2.46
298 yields 2.22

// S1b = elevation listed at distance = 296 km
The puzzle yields 1.92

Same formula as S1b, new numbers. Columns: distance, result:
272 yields 2.71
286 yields 1.75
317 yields 2.04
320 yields 2.01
